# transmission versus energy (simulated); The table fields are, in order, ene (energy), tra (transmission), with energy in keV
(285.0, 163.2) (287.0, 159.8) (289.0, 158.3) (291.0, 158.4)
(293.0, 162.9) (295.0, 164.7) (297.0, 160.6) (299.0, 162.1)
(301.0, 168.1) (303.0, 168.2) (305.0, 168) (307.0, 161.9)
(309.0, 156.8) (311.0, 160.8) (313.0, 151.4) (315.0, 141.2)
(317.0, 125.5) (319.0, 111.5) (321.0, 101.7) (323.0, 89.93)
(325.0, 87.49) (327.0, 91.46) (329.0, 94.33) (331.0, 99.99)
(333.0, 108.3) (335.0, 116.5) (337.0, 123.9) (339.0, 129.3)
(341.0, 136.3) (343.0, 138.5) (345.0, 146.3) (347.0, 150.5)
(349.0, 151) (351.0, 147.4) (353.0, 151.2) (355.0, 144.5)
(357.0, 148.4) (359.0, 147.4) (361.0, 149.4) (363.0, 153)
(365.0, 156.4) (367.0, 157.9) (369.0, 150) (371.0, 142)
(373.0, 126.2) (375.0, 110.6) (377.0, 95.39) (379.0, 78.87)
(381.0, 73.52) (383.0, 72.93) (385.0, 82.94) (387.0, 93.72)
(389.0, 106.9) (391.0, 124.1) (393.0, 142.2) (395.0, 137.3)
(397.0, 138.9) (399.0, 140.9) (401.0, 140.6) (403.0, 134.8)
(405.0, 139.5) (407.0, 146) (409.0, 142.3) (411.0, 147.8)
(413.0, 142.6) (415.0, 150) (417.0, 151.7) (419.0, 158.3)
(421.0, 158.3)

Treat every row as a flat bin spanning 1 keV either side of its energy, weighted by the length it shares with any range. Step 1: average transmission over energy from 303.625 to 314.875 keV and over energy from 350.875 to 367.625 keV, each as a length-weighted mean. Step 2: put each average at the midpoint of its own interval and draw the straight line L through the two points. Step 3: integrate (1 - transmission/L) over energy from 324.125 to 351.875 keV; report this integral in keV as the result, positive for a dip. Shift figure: 5.6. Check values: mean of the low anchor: 159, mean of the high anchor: 151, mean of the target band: 123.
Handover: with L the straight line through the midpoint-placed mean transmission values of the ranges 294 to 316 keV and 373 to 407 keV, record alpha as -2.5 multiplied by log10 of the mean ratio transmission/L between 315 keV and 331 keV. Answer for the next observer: 0.42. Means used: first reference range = 160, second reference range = 115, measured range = 103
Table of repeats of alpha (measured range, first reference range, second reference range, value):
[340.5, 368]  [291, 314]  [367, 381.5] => -0.16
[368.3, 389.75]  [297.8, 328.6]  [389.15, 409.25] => 0.32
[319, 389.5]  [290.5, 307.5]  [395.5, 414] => 0.24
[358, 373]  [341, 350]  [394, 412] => -0.04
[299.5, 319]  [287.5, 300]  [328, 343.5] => -0.06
